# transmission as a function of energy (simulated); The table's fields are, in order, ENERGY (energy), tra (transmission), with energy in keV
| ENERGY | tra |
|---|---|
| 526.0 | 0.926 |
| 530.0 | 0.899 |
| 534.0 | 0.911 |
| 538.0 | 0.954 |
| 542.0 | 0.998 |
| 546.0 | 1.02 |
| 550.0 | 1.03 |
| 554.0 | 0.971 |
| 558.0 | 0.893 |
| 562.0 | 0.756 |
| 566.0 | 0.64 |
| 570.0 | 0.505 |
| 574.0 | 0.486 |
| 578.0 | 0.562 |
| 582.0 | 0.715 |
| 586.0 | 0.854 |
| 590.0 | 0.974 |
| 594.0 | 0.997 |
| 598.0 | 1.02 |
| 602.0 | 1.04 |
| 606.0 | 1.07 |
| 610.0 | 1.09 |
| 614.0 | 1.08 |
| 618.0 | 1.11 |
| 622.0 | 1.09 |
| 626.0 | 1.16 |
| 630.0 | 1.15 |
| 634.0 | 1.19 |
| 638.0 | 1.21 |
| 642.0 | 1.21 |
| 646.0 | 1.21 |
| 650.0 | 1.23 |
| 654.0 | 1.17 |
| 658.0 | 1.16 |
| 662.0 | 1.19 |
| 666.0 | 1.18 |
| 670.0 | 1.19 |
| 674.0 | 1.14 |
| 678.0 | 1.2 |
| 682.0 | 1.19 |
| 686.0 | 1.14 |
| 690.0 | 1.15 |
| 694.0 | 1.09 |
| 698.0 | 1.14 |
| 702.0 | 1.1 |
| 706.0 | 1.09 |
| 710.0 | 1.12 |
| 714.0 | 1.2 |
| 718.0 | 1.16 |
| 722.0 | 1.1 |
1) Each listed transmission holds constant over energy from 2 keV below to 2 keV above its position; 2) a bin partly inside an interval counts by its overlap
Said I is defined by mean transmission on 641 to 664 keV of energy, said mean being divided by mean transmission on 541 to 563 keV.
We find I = 1.3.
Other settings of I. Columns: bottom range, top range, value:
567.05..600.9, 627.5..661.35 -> 1.55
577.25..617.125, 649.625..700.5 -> 1.22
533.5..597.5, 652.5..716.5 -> 1.39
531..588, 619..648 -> 1.45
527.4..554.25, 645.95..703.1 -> 1.20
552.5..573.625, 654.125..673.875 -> 1.62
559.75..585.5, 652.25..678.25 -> 1.87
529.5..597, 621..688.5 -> 1.41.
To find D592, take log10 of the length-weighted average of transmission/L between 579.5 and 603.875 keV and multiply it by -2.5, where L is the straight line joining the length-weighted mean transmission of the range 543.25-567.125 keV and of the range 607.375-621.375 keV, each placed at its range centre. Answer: 0.11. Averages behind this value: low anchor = 0.898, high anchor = 1.09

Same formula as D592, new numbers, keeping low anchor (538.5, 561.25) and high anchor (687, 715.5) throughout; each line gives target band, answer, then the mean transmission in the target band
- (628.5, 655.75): -0.127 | 1.2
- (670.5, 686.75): -0.066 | 1.17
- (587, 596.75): 0.041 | 0.975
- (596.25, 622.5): -0.042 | 1.07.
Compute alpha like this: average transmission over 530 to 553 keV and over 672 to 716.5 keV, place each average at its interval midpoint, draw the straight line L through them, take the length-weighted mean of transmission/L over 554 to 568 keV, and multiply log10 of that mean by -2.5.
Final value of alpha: 0.25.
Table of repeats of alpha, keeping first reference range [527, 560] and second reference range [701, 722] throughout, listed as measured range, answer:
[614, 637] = -0.09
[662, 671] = -0.10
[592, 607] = -0.01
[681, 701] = -0.03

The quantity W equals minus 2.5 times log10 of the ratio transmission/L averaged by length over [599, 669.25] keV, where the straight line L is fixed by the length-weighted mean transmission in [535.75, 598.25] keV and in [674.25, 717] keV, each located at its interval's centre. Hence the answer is -0.16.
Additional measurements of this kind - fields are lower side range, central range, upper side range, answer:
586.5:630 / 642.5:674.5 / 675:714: -0.077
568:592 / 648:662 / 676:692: -0.150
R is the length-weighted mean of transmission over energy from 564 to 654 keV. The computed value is 0.986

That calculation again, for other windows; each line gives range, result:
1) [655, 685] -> 1.18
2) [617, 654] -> 1.17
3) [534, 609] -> 0.865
